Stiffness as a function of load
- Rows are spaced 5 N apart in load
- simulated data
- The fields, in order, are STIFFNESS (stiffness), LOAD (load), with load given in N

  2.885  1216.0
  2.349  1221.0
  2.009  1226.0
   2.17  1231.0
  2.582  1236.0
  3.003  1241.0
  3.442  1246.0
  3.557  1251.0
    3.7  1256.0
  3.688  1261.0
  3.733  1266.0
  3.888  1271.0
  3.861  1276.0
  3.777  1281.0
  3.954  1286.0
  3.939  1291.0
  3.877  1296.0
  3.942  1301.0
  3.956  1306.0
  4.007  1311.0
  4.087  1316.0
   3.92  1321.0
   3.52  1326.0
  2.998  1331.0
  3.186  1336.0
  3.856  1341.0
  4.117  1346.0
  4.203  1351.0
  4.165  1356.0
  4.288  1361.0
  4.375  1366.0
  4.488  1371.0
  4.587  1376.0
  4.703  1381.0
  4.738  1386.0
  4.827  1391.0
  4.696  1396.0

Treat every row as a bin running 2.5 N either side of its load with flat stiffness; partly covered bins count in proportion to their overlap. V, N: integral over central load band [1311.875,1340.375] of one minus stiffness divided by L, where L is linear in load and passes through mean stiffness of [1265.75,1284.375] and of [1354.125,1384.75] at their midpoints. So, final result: 3.9 N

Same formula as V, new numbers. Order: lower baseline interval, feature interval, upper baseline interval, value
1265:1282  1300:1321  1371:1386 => 0.6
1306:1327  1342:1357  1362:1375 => 0.4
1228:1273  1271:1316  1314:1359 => -4.9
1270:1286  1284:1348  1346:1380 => 4.3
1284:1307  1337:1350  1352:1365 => 0.8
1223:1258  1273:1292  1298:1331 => -2.5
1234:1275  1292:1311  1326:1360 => -1.6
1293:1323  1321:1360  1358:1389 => 4.5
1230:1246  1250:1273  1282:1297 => -3.1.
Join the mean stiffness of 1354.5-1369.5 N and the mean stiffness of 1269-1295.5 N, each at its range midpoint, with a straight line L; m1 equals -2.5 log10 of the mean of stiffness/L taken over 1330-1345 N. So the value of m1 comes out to 0.204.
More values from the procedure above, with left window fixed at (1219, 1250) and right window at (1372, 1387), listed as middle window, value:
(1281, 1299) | -0.15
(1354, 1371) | 0.03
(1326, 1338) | 0.25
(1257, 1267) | -0.22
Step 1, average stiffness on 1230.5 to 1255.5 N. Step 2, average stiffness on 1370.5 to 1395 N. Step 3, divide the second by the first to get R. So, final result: 1.5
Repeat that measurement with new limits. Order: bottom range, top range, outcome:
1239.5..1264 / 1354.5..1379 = 1.26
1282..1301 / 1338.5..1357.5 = 1.04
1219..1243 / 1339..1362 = 1.71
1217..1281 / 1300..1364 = 1.22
